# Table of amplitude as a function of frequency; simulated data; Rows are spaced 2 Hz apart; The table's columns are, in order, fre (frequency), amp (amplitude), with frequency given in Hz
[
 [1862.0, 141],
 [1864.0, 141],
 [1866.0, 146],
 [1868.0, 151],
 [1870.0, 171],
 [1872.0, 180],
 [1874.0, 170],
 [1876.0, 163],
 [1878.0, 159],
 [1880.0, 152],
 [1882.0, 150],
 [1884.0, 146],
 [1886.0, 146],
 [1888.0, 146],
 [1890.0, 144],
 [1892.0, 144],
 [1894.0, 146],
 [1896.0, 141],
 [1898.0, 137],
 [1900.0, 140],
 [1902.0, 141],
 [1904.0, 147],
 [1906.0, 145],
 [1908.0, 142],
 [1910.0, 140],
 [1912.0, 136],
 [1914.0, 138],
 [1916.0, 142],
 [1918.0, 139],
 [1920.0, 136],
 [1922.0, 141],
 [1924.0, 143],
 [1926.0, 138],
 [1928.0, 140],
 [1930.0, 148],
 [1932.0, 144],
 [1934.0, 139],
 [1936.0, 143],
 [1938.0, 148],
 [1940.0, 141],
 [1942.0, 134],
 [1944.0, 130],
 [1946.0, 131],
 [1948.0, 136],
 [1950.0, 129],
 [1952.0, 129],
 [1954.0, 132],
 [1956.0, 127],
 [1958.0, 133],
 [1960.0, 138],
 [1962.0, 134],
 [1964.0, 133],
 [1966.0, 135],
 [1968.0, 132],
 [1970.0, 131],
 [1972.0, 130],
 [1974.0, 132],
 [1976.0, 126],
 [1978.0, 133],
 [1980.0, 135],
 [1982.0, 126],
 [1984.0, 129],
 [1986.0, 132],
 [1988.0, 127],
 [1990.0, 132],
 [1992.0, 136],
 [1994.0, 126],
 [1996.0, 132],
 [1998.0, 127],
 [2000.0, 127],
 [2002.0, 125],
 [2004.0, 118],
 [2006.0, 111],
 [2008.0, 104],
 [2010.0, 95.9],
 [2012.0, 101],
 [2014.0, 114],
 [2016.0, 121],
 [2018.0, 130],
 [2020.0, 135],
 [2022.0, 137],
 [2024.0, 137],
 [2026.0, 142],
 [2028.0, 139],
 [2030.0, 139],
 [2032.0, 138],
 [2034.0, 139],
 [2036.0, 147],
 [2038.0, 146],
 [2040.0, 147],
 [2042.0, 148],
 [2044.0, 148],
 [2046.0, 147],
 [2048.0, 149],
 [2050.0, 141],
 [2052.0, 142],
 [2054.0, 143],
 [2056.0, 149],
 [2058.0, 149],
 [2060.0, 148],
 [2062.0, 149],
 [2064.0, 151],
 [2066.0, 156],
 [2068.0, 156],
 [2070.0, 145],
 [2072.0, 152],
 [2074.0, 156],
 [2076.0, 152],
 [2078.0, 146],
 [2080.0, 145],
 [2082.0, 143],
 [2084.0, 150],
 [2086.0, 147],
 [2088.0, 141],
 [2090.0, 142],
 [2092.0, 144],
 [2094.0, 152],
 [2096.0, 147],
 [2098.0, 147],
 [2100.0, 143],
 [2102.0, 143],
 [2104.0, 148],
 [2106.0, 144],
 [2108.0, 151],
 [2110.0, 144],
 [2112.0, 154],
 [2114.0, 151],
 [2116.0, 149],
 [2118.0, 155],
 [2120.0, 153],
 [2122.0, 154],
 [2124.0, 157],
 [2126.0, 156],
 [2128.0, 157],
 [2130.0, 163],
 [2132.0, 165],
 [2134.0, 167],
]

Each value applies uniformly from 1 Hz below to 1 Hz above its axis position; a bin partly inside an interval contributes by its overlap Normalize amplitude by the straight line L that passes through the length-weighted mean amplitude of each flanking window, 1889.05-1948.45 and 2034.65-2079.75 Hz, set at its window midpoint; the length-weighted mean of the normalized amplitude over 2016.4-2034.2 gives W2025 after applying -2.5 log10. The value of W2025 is 0.076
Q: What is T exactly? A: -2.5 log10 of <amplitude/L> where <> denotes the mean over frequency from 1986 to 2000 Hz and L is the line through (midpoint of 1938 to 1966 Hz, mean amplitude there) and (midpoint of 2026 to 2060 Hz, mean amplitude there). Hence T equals 0.07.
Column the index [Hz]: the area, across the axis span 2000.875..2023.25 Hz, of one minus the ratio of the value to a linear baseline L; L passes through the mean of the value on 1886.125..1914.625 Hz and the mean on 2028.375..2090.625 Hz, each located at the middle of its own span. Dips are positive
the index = 4.3 Hz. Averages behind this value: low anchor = 142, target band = 118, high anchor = 147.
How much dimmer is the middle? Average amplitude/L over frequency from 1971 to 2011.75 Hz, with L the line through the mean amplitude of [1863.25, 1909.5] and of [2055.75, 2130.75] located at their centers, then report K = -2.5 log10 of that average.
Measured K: 0.20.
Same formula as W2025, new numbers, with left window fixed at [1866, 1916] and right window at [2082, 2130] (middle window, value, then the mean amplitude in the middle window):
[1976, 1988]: 0.146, 130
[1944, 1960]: 0.136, 131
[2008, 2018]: 0.332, 110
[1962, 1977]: 0.135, 131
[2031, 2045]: 0.032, 145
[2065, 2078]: -0.023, 152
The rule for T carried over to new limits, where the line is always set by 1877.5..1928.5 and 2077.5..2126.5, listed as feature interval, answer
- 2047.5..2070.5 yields -0.01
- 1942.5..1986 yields 0.10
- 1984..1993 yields 0.11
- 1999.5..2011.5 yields 0.28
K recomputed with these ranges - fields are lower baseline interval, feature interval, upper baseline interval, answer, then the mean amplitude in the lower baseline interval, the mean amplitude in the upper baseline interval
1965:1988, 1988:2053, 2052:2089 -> 0.06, 131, 149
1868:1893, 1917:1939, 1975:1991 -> 0.02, 156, 130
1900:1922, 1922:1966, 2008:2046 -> 0.01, 141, 133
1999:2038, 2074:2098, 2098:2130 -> -0.02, 127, 151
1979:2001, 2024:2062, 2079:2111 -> -0.05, 130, 146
